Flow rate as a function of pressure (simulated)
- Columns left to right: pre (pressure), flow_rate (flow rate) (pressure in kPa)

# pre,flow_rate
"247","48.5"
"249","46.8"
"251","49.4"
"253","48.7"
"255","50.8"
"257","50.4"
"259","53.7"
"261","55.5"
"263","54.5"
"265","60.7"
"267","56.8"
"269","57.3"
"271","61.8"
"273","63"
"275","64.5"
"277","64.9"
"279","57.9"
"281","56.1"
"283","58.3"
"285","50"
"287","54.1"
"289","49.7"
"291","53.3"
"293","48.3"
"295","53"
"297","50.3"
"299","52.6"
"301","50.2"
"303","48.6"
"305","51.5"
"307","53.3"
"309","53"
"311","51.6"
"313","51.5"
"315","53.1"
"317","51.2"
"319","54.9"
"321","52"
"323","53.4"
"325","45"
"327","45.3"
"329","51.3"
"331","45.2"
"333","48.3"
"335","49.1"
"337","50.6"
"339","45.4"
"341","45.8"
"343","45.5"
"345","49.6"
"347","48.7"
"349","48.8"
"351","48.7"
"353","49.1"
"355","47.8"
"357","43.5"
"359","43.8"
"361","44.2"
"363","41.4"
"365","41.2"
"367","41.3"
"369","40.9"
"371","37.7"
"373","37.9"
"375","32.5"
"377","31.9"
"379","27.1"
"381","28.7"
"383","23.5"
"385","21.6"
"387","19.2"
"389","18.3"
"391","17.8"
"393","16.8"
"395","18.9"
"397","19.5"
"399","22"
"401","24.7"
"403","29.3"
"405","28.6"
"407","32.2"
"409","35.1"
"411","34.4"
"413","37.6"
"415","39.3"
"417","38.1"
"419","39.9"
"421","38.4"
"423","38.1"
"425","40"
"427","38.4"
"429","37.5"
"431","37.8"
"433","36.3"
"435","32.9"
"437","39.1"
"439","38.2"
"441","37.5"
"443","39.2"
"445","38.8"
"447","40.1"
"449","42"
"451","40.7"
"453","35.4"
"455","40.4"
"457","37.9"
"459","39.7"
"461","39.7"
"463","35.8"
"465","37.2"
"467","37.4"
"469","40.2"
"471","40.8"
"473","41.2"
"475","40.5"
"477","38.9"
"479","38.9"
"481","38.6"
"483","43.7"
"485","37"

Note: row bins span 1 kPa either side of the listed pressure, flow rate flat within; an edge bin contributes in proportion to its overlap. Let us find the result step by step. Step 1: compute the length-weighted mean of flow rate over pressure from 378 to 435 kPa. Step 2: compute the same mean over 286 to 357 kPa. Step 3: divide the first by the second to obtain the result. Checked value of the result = 0.60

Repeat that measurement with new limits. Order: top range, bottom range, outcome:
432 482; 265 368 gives 0.76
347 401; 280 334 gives 0.65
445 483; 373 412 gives 1.53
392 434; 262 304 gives 0.59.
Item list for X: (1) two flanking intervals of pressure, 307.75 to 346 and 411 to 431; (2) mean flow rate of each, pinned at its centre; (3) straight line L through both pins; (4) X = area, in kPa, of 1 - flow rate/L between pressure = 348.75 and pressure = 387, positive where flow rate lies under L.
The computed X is 6.09 kPa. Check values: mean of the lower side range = 49.6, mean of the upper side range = 38.3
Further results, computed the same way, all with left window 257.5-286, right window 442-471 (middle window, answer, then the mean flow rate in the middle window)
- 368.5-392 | 9.6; 27.8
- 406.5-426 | 2.6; 37.4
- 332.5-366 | 2.4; 46.5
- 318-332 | 0.8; 49.6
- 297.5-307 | 0.7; 51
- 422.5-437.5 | 1.5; 37.4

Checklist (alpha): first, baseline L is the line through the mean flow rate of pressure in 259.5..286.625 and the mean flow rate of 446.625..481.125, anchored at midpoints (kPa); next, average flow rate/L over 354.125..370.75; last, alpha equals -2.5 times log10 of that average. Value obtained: 0.16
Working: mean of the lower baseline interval 58.4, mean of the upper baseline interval 39.2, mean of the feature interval 42.7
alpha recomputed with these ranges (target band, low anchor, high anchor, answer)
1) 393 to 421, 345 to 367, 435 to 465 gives 0.34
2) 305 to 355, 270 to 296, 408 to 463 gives 0.03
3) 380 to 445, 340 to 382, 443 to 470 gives 0.27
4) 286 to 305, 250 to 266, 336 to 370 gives -0.02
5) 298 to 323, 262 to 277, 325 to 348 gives 0.01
